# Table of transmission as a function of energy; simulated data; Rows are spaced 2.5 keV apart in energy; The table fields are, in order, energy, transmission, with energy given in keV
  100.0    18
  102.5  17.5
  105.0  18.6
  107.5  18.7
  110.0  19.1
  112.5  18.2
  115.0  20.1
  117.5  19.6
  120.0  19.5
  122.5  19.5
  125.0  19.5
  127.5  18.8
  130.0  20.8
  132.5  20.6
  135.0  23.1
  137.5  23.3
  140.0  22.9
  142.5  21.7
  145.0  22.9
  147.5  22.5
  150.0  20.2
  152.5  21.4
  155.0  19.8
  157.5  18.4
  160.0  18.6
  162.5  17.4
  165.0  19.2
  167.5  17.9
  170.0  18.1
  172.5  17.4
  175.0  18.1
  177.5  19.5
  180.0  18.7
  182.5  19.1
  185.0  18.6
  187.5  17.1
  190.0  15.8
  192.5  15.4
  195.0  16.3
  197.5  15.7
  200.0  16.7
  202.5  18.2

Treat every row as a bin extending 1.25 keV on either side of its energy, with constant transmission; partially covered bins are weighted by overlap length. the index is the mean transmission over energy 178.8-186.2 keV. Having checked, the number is 18.8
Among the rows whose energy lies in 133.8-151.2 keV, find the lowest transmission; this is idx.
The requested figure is 20.2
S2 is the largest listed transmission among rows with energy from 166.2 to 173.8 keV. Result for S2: 18.1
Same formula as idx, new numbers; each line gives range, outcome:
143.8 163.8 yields 17.4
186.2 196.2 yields 15.4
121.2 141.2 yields 18.8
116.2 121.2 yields 19.5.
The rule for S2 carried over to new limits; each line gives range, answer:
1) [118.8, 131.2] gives 20.8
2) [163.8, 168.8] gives 19.2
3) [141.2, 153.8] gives 22.9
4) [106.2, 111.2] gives 19.1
